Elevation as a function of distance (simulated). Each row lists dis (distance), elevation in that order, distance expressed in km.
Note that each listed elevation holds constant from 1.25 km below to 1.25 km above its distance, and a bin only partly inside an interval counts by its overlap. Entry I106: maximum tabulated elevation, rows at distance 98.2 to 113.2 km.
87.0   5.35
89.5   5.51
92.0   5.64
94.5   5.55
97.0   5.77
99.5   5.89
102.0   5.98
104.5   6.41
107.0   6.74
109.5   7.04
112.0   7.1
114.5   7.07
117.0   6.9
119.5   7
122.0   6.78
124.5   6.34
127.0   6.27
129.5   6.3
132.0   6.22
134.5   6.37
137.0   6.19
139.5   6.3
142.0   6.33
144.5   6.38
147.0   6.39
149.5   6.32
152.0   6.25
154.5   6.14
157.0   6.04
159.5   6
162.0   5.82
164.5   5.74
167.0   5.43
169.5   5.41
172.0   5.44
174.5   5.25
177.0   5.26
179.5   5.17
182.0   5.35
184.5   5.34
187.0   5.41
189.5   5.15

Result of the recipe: 7.1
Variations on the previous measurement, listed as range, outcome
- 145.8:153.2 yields 6.39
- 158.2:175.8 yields 6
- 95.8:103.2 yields 5.98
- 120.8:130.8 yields 6.78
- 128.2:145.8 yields 6.38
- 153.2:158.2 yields 6.14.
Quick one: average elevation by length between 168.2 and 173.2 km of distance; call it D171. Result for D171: 5.42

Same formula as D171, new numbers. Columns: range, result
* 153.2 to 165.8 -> 5.95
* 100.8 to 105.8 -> 6.2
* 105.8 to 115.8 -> 6.99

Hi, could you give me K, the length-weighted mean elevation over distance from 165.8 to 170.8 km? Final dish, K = 5.42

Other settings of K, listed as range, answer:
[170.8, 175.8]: 5.34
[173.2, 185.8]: 5.28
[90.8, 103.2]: 5.77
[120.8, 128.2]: 6.46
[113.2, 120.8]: 6.99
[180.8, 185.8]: 5.35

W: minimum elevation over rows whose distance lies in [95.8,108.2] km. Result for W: 5.77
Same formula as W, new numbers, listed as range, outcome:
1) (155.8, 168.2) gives 5.43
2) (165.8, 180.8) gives 5.17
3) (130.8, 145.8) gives 6.19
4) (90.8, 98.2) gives 5.55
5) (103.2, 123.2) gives 6.41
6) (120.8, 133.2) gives 6.22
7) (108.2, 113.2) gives 7.04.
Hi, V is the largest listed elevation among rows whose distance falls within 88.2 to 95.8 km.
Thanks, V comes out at 5.64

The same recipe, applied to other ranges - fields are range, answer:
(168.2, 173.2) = 5.44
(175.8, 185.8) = 5.35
